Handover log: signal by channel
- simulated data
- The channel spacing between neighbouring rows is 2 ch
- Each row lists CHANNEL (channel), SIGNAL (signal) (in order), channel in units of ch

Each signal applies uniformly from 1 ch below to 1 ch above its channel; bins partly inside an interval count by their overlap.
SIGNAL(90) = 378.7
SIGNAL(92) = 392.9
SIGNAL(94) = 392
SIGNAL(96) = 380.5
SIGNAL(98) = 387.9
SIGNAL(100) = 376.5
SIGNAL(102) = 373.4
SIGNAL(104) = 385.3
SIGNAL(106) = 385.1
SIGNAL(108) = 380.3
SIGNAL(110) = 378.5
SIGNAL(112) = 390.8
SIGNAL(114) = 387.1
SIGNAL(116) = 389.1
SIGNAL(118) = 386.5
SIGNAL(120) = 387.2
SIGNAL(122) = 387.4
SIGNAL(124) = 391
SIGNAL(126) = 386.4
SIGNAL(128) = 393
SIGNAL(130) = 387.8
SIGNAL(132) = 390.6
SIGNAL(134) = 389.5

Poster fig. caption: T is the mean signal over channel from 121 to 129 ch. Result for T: 389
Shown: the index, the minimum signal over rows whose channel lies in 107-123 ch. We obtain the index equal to 378.5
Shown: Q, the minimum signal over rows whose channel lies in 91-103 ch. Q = 373.4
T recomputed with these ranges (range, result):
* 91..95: 392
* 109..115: 385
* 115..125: 388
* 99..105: 378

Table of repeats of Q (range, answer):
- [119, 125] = 387.2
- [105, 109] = 380.3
